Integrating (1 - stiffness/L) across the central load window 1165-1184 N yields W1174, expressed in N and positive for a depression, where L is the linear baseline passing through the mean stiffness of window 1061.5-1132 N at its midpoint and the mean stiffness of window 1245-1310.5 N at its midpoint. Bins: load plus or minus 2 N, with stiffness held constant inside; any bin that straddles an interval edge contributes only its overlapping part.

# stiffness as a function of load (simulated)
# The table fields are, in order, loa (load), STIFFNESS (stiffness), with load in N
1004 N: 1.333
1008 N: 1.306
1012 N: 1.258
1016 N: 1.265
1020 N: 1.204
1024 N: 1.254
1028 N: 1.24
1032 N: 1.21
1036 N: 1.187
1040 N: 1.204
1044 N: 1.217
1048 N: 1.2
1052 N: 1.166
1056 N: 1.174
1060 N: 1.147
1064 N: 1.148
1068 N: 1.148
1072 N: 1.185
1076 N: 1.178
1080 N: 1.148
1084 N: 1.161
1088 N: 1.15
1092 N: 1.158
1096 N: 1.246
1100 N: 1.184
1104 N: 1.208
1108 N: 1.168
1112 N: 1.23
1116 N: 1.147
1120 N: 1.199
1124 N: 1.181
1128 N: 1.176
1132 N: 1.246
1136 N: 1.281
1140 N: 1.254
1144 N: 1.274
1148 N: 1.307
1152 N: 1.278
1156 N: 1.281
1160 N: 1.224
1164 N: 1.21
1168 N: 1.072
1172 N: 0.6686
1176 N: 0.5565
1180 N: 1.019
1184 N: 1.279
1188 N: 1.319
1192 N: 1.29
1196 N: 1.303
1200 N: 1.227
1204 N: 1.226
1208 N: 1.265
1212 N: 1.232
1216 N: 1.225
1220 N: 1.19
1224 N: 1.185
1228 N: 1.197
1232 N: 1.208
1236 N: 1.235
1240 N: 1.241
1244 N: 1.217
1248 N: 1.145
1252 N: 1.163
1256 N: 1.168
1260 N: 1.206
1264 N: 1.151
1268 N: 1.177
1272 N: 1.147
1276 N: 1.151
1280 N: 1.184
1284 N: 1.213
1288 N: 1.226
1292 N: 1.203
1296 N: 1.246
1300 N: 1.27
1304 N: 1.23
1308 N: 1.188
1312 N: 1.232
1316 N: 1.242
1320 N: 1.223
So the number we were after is 4.62 N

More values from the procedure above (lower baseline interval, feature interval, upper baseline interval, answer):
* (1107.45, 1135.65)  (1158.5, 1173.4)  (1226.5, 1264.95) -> 1.8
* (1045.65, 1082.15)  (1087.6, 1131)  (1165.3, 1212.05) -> -1.5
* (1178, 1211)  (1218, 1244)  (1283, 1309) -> 0.5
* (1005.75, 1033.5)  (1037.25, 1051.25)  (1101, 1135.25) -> 0.4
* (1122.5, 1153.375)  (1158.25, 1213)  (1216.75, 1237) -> 4.1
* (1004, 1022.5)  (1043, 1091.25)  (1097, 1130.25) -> 2.3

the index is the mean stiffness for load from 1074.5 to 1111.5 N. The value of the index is 1.18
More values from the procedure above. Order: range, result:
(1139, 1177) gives 1.12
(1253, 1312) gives 1.2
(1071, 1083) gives 1.17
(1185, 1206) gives 1.27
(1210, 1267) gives 1.2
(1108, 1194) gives 1.17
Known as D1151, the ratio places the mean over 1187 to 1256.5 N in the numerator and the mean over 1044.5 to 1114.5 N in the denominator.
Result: 1.04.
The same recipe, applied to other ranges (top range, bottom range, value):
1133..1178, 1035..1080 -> 0.96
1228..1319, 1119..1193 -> 1.03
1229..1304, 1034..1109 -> 1.02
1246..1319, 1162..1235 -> 1.04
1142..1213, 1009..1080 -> 0.97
